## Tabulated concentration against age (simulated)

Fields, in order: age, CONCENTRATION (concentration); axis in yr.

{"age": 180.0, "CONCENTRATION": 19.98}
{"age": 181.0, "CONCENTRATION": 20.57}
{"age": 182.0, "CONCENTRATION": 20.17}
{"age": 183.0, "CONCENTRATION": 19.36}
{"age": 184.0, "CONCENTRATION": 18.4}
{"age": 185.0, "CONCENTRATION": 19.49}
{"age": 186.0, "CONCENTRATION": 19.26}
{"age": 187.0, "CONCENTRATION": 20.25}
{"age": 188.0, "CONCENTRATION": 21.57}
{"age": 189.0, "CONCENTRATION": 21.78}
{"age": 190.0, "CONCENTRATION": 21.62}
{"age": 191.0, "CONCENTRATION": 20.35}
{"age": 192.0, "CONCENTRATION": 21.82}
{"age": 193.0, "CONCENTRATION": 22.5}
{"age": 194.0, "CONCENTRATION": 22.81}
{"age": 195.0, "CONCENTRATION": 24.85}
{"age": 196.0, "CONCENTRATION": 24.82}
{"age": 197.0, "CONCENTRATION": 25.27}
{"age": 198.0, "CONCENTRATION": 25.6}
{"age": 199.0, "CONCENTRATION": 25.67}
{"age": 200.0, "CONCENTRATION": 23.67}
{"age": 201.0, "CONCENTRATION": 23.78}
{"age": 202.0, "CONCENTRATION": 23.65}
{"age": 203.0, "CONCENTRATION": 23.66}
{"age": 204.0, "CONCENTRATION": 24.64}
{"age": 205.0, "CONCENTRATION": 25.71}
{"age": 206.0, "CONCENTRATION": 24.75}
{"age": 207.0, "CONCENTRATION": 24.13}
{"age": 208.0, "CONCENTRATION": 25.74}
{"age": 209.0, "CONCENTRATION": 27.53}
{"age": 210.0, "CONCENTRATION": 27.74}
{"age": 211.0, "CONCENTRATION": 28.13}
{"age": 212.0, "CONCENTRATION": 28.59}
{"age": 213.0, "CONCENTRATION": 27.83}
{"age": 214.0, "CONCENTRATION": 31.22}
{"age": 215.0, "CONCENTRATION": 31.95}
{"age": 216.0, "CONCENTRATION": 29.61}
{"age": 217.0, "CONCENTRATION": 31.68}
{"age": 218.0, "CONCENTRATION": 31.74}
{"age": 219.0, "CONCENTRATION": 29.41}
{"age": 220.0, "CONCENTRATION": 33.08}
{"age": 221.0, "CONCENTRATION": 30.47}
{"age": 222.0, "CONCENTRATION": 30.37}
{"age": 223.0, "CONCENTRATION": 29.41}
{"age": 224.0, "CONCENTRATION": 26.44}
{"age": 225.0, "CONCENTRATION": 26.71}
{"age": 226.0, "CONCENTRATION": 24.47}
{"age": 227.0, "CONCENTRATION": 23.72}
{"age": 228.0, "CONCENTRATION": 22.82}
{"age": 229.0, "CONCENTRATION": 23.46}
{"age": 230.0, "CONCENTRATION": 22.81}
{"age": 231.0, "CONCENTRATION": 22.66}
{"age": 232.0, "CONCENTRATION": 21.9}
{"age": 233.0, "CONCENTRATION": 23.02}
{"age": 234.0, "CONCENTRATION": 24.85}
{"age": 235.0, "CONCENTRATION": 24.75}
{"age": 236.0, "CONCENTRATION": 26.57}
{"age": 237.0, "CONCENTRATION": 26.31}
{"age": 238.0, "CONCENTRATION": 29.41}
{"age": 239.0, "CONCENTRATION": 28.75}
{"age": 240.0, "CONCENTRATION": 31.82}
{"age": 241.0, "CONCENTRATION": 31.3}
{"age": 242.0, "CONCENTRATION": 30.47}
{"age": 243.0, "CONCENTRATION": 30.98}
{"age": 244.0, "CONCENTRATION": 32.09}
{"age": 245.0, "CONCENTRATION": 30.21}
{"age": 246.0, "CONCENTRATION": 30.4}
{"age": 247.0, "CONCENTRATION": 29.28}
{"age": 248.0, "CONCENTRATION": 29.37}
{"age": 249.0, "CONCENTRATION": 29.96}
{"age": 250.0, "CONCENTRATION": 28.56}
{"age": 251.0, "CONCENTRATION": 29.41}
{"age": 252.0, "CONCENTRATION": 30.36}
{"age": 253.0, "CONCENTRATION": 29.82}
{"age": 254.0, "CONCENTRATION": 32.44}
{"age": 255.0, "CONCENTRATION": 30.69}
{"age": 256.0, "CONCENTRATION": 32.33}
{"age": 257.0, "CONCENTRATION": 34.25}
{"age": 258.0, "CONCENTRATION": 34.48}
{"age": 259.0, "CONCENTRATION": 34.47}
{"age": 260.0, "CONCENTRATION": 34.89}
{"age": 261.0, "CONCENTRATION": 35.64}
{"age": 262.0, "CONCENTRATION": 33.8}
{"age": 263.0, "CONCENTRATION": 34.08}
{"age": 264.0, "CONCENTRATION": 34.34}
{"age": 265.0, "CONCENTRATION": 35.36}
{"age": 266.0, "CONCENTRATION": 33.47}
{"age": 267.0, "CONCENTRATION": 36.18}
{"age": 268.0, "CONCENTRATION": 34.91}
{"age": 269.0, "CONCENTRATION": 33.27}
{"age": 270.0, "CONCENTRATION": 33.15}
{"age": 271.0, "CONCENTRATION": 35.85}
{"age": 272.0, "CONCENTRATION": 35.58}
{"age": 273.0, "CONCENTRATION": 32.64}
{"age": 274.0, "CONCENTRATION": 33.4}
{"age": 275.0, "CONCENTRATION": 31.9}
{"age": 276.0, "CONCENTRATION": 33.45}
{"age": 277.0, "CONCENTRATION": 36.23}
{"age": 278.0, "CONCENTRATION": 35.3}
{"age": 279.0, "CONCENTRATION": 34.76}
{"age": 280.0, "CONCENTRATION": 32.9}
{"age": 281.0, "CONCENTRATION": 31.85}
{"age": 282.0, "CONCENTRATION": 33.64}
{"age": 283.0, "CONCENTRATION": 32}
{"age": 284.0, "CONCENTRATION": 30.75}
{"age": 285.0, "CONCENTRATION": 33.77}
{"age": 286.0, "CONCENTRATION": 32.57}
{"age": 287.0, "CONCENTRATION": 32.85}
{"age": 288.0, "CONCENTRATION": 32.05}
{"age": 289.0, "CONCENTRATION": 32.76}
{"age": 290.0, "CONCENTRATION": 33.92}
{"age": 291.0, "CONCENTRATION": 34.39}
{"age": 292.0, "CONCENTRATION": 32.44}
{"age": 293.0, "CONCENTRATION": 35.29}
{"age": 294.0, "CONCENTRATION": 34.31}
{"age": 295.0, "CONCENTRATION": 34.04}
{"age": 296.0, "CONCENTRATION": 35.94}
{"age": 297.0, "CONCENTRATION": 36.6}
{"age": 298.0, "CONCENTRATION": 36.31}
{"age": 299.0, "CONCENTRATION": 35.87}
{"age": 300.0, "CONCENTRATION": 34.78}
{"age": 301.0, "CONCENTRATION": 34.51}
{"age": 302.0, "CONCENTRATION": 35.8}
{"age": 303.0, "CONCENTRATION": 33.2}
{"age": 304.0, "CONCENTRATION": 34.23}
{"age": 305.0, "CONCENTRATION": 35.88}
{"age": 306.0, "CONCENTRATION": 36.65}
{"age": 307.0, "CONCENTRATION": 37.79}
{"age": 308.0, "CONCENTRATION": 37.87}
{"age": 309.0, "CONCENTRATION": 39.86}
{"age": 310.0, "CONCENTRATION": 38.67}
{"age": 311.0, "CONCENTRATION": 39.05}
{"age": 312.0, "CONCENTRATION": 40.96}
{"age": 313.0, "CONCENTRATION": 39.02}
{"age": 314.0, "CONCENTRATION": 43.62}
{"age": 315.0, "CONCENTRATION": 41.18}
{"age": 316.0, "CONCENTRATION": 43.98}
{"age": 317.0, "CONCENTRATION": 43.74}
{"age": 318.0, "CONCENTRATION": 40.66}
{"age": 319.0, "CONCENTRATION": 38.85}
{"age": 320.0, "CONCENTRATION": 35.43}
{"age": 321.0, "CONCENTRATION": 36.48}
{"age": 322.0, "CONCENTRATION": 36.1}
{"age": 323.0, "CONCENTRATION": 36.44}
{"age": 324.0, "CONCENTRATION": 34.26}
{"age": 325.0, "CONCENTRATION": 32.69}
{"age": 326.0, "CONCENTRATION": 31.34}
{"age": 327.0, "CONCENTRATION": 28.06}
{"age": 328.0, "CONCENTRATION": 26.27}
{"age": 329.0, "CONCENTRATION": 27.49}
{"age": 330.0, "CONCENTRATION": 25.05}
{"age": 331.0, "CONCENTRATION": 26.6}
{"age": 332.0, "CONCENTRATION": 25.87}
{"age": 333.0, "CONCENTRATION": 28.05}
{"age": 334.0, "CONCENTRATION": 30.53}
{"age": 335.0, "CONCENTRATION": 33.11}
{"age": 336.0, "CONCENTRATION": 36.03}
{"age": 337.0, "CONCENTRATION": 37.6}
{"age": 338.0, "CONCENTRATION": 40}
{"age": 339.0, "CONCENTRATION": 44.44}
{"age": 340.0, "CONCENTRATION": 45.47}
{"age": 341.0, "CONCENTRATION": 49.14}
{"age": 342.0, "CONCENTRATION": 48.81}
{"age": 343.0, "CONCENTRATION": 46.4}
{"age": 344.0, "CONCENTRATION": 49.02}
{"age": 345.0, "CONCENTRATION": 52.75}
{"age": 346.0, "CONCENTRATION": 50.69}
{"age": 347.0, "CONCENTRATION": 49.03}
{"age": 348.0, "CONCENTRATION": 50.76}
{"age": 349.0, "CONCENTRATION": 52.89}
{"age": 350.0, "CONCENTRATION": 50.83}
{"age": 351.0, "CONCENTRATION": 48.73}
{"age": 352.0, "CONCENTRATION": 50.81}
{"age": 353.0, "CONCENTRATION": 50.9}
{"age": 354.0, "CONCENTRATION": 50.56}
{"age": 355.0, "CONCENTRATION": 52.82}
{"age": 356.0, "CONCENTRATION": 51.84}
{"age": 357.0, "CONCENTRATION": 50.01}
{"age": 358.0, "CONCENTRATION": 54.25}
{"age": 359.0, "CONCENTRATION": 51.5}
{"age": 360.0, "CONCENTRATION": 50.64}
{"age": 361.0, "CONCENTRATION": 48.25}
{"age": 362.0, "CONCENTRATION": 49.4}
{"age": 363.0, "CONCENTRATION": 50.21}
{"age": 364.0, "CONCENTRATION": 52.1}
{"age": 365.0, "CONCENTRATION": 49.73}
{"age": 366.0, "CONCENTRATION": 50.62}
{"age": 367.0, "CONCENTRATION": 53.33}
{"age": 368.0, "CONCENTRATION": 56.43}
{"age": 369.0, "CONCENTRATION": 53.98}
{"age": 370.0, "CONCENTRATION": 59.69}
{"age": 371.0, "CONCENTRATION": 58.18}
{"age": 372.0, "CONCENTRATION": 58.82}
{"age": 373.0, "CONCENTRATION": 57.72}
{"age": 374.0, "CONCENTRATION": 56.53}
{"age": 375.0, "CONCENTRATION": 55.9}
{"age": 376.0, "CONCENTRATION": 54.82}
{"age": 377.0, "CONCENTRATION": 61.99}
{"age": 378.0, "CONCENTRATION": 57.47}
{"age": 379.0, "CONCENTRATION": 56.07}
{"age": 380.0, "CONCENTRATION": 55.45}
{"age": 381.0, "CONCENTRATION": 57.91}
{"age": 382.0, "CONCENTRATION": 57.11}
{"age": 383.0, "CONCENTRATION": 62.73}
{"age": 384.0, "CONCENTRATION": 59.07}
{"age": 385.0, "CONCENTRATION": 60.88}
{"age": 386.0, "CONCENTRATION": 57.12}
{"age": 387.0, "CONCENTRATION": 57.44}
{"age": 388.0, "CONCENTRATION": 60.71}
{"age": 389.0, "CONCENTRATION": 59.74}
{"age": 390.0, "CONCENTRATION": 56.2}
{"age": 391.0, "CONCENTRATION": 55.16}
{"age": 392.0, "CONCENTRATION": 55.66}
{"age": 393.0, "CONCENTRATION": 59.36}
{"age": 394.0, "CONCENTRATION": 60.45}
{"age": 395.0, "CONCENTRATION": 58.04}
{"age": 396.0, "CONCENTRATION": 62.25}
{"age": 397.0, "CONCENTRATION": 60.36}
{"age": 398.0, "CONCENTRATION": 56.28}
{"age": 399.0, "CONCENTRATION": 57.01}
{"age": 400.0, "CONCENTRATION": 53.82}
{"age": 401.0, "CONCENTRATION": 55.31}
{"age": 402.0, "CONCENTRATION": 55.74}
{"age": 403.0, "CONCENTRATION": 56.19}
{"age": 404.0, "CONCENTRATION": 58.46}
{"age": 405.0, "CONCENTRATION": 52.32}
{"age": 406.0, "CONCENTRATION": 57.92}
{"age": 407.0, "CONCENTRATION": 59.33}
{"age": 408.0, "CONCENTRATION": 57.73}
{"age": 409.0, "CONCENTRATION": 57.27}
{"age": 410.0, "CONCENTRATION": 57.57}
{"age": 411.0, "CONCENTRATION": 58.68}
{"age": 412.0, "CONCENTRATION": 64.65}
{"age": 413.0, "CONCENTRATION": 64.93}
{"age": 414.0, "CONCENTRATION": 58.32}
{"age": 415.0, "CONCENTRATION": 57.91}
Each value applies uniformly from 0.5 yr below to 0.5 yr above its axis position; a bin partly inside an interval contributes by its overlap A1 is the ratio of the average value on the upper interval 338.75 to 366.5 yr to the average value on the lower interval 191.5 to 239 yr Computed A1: 1.91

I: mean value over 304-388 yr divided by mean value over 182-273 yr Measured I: 1.6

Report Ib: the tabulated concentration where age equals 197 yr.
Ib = 25.27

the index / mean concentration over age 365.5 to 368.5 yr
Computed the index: 53.5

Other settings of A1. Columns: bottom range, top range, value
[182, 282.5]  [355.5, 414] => 1.99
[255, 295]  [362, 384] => 1.66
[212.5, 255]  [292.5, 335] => 1.24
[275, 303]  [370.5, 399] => 1.71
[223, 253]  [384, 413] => 2.12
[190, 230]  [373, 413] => 2.20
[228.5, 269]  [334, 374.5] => 1.65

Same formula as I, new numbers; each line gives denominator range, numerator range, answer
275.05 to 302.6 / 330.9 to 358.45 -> 1.33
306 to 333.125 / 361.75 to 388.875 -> 1.59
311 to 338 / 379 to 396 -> 1.68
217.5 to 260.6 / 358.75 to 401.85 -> 1.95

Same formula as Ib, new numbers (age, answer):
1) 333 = 28.05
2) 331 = 26.6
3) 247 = 29.28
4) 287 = 32.85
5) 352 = 50.81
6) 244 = 32.09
